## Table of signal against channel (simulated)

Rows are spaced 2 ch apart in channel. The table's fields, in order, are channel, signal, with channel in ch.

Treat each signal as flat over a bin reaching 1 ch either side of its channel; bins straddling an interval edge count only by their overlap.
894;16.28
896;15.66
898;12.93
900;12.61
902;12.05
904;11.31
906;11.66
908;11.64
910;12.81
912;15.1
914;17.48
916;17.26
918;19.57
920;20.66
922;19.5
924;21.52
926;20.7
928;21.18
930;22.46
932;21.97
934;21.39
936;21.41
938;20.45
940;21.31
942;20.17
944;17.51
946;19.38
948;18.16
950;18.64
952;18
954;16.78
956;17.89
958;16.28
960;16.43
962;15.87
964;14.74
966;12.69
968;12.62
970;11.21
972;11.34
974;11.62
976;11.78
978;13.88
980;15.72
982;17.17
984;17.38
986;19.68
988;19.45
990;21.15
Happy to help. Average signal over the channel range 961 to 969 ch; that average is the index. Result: 14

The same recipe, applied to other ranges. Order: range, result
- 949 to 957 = 17.8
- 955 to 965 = 16.2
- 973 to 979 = 12.4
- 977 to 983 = 15.6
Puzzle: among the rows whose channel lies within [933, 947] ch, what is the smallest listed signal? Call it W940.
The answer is 17.51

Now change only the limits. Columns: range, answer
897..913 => 11.31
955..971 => 11.21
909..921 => 12.81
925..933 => 20.7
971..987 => 11.34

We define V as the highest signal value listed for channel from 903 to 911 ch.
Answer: 12.81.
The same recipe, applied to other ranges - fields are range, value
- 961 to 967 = 15.87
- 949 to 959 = 18.64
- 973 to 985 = 17.38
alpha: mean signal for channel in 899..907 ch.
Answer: 11.9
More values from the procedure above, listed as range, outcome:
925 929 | 20.9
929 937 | 21.8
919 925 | 20.6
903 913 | 12.5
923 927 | 21.1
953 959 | 17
